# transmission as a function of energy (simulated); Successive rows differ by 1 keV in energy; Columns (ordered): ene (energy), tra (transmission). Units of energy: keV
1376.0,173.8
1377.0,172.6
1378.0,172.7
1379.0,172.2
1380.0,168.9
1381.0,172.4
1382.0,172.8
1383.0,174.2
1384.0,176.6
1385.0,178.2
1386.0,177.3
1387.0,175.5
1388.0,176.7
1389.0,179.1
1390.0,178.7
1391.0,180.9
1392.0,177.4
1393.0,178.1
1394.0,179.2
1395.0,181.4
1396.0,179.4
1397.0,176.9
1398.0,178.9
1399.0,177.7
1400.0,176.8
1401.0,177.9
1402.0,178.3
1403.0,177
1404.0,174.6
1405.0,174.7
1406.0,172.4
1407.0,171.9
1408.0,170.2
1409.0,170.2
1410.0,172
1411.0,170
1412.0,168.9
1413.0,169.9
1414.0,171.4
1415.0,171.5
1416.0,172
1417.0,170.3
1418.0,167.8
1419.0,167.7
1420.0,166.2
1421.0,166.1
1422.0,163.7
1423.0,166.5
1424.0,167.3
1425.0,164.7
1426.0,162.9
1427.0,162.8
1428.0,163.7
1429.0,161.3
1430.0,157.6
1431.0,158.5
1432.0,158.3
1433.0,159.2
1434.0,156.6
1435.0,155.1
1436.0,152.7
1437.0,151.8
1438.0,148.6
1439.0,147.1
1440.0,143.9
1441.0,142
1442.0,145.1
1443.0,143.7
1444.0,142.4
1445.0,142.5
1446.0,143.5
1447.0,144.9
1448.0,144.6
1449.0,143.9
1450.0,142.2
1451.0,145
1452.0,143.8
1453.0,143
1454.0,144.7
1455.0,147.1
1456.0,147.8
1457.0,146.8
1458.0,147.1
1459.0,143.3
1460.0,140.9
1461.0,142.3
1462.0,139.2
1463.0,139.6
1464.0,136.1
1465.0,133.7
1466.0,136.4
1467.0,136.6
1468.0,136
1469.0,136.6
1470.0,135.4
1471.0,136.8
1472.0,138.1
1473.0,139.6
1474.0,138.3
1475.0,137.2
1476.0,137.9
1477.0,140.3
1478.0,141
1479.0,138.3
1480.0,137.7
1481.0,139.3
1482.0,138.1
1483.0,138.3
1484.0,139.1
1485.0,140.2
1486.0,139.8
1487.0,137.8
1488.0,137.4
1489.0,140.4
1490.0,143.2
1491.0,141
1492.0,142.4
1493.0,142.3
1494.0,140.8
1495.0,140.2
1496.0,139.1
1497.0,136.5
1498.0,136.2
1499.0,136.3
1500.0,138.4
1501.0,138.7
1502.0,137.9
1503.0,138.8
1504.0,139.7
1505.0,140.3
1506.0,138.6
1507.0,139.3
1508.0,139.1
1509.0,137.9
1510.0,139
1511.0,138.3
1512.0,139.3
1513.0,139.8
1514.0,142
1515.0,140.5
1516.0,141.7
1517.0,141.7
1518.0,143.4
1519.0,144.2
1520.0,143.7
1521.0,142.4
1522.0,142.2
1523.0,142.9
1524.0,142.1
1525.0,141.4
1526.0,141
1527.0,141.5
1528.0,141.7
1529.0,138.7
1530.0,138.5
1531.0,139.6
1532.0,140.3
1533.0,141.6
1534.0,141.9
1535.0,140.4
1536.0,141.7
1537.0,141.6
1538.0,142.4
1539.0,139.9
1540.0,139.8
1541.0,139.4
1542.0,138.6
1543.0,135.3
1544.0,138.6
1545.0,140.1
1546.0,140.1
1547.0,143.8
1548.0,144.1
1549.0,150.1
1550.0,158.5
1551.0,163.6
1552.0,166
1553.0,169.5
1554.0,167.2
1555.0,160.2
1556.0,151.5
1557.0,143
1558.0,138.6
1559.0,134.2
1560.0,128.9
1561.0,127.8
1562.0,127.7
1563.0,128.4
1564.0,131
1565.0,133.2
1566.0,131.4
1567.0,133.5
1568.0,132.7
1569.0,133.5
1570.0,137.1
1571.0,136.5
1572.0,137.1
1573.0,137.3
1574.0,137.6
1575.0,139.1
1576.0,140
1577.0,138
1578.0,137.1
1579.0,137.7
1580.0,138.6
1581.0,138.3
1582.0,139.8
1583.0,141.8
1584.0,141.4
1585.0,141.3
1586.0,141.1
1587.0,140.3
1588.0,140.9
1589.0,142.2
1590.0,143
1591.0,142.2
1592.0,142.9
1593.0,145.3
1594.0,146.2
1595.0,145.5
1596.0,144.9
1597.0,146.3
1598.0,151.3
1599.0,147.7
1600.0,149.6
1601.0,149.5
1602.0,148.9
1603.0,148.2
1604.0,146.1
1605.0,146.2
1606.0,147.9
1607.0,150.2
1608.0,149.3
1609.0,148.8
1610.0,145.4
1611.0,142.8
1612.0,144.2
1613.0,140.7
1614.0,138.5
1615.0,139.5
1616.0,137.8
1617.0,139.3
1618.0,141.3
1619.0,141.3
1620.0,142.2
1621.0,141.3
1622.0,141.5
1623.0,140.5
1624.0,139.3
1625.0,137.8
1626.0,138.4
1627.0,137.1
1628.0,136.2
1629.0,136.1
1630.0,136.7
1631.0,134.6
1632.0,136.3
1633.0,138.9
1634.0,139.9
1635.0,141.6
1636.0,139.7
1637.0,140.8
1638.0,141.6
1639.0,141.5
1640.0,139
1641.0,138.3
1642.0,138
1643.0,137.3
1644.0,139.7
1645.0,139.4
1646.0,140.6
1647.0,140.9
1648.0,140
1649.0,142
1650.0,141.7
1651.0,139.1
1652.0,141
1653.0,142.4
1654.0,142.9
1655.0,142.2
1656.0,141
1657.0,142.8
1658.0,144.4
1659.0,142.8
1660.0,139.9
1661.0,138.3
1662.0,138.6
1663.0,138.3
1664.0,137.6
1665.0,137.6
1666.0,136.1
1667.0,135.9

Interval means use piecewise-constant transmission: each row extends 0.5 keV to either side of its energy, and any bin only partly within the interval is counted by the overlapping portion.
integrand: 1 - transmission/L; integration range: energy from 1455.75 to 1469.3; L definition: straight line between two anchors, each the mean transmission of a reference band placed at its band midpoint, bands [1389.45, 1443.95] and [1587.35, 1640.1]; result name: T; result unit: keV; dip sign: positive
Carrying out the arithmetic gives 1.8 keV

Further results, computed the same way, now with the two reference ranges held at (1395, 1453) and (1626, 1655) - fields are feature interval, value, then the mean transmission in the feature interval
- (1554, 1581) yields 1.79 keV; 137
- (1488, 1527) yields 3.26 keV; 140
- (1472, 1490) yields 1.95 keV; 139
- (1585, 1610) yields -0.36 keV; 146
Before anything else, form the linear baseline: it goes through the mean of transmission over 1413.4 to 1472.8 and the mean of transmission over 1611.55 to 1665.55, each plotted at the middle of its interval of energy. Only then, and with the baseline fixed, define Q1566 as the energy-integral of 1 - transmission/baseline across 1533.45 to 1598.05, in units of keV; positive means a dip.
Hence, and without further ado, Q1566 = 1.0 keV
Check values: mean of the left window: 151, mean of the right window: 140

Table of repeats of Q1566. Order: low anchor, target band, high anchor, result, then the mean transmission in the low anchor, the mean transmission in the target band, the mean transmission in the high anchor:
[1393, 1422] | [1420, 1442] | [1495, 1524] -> 1.1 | 173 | 158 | 140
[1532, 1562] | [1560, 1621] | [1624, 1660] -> 0.7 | 145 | 141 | 140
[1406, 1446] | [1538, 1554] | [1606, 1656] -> 0.1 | 161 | 148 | 141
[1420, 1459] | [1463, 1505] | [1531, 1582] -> 2.6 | 152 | 139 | 141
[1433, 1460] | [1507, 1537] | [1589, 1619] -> 1.0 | 146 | 141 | 145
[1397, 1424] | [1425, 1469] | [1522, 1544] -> 4.2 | 172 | 147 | 140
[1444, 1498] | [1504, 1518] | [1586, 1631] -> 0.1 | 140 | 140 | 143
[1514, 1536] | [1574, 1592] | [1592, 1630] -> 0.3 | 142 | 140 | 143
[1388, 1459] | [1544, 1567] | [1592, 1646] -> 0.7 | 162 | 144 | 142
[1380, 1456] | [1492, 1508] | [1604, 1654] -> 1.7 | 164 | 139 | 141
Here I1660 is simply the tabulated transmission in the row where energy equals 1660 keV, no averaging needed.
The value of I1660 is 139.9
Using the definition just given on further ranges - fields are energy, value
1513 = 139.8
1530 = 138.5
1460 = 140.9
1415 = 171.5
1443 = 143.7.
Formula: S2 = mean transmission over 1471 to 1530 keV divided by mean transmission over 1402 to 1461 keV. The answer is 0.89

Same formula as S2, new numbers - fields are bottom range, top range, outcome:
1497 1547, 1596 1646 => 1.01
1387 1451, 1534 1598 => 0.86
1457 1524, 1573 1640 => 1.02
